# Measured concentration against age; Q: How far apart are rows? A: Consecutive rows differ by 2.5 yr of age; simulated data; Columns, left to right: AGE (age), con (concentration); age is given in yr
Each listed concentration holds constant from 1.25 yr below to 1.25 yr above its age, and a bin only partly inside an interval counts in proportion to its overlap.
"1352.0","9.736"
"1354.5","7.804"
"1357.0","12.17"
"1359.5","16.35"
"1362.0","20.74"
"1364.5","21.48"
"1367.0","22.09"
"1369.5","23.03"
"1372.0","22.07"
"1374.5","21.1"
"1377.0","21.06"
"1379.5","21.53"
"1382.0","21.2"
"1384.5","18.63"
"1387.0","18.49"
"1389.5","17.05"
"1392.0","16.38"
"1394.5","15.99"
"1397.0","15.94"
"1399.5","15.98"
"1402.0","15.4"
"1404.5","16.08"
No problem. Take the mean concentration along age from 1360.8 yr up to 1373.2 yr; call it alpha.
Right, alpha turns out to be 21.9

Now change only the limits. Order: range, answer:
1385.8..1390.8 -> 17.7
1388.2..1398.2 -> 16.4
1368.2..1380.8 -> 21.8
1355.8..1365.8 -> 17.7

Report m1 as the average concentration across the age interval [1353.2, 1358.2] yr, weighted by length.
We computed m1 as 9.96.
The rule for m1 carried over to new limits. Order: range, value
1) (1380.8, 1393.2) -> 18.3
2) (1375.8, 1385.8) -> 20.6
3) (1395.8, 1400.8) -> 16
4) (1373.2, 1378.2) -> 21.1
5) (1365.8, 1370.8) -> 22.6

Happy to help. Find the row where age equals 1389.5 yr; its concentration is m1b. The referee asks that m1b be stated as 17.05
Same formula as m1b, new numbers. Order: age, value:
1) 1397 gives 15.94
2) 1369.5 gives 23.03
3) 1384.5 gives 18.63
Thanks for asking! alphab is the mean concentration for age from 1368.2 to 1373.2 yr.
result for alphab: 22.6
